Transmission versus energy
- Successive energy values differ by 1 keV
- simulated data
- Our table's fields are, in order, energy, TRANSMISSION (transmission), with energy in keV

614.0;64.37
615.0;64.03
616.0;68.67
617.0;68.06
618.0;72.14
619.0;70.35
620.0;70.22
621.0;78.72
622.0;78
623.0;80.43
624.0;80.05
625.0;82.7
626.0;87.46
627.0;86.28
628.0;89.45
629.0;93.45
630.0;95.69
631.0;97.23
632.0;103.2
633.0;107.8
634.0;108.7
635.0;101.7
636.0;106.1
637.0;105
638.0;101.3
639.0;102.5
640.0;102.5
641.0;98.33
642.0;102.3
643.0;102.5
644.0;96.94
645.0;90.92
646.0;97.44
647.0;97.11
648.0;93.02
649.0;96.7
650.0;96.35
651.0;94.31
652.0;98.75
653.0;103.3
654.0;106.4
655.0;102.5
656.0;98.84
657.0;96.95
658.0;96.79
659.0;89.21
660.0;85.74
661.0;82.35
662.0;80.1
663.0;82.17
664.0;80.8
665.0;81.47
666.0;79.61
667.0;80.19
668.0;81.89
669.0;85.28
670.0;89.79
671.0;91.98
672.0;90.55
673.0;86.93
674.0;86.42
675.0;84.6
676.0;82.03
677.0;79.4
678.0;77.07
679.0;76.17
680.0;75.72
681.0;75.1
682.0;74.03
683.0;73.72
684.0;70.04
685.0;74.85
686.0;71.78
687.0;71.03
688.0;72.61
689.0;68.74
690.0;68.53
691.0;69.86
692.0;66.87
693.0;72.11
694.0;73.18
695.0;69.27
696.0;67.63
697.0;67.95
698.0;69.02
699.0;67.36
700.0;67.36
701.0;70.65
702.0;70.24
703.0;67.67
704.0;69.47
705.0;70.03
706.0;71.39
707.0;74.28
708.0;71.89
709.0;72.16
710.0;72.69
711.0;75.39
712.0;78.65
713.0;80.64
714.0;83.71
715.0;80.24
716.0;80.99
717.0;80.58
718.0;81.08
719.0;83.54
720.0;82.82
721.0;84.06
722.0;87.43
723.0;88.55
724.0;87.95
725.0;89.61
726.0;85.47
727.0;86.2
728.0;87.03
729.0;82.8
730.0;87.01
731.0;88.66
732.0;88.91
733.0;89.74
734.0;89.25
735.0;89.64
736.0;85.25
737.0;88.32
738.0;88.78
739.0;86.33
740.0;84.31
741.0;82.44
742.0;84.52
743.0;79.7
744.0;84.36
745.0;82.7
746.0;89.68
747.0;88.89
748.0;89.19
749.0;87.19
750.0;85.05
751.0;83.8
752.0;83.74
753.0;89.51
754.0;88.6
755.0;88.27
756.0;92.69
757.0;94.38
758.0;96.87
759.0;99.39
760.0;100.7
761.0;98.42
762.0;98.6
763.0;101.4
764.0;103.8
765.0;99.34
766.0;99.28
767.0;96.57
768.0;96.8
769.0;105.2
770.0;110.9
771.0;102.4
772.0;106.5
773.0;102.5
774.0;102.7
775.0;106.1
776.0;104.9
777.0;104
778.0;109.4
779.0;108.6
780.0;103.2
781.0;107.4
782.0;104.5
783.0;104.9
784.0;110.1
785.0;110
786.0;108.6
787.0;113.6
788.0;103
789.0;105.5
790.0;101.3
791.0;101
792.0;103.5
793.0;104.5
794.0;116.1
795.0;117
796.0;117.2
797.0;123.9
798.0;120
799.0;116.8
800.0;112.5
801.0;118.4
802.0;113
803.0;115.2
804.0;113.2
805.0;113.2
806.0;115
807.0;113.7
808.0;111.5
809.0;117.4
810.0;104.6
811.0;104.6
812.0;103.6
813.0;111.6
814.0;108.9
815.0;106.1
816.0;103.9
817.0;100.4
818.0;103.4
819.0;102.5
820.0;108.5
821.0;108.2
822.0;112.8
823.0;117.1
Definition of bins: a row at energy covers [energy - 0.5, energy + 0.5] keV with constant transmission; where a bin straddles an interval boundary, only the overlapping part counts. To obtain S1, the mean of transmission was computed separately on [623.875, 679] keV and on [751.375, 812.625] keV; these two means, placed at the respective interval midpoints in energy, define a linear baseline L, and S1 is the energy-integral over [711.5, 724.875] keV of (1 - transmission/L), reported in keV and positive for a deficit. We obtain 2.15 keV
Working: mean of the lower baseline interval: 92.6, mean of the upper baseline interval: 106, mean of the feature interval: 83.3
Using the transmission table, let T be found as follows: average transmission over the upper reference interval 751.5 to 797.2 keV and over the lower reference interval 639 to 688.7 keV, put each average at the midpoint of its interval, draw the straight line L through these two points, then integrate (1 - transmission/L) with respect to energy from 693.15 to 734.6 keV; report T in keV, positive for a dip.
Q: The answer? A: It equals 7.1 keV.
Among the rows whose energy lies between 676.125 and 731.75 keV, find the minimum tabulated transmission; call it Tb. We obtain 66.87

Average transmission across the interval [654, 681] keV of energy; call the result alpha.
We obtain 85.8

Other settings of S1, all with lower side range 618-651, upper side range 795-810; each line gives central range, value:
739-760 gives 4.0 keV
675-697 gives 6.0 keV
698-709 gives 3.5 keV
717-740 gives 4.2 keV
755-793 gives 3.0 keV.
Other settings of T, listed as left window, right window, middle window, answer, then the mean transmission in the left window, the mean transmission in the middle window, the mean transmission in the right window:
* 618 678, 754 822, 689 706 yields 4.8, 91.2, 69.3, 106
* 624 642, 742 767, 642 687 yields 4.3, 97.8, 87.2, 91.8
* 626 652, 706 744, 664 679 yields 1.5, 98.5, 83.7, 83.4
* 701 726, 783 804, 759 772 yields -0.2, 78.5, 101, 111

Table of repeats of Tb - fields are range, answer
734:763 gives 79.7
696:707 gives 67.36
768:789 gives 96.8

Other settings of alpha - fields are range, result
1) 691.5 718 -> 72.9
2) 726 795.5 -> 96.5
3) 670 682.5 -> 82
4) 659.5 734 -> 78.5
